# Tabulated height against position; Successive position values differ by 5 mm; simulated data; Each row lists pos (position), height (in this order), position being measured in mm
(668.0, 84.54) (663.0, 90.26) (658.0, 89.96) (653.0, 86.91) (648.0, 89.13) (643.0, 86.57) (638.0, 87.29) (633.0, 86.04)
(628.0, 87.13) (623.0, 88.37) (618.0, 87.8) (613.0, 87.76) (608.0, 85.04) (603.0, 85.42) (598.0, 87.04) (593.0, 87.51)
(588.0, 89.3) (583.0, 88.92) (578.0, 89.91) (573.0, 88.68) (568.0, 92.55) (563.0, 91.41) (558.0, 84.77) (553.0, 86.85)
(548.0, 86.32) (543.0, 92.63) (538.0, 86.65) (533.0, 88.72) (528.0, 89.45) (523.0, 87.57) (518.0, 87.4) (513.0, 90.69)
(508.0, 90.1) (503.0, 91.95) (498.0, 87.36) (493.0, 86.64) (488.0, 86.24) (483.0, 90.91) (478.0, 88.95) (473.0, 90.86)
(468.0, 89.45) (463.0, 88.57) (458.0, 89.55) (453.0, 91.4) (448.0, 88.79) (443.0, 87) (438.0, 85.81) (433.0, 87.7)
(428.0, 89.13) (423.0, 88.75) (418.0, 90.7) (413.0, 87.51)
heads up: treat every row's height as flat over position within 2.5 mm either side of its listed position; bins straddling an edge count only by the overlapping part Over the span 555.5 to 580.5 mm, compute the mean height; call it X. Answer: 89.5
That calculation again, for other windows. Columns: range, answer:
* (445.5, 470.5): 89.6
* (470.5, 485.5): 90.2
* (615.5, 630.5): 87.8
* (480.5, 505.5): 88.6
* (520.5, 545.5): 89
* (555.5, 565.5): 88.1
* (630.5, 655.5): 87.2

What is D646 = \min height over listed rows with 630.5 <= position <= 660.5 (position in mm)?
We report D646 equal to 86.04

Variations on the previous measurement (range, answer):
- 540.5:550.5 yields 86.32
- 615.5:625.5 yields 87.8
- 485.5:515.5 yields 86.24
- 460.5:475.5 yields 88.57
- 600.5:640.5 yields 85.04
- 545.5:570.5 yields 84.77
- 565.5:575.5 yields 88.68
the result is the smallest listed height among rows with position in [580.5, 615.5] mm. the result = 85.04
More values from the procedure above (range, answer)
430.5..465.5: 85.81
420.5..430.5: 88.75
